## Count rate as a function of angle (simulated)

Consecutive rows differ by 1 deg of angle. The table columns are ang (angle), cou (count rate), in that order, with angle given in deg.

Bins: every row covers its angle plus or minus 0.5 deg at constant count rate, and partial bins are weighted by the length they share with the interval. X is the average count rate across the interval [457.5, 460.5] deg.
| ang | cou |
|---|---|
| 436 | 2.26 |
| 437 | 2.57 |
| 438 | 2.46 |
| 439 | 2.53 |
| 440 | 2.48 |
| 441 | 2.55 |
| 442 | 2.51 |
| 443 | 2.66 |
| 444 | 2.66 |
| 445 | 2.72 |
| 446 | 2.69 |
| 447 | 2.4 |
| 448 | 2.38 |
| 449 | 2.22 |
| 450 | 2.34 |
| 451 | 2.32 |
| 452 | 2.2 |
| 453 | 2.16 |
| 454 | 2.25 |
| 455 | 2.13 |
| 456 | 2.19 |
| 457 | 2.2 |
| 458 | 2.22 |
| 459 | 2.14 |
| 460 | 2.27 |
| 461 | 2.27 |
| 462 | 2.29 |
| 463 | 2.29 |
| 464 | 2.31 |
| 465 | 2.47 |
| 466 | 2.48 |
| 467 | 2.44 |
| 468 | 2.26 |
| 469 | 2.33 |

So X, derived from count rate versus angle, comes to 2.21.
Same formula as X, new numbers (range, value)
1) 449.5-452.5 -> 2.29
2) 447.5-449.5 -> 2.3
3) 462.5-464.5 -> 2.3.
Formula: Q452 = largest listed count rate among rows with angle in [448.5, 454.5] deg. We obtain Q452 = 2.34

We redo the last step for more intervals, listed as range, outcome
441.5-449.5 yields 2.72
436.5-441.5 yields 2.57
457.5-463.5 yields 2.29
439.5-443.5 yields 2.66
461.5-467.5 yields 2.48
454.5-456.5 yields 2.19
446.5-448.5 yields 2.4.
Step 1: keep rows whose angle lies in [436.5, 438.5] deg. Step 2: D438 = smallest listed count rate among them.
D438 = 2.46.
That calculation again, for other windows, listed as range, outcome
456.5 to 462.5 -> 2.14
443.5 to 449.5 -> 2.22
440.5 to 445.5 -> 2.51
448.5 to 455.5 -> 2.13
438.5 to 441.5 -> 2.48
